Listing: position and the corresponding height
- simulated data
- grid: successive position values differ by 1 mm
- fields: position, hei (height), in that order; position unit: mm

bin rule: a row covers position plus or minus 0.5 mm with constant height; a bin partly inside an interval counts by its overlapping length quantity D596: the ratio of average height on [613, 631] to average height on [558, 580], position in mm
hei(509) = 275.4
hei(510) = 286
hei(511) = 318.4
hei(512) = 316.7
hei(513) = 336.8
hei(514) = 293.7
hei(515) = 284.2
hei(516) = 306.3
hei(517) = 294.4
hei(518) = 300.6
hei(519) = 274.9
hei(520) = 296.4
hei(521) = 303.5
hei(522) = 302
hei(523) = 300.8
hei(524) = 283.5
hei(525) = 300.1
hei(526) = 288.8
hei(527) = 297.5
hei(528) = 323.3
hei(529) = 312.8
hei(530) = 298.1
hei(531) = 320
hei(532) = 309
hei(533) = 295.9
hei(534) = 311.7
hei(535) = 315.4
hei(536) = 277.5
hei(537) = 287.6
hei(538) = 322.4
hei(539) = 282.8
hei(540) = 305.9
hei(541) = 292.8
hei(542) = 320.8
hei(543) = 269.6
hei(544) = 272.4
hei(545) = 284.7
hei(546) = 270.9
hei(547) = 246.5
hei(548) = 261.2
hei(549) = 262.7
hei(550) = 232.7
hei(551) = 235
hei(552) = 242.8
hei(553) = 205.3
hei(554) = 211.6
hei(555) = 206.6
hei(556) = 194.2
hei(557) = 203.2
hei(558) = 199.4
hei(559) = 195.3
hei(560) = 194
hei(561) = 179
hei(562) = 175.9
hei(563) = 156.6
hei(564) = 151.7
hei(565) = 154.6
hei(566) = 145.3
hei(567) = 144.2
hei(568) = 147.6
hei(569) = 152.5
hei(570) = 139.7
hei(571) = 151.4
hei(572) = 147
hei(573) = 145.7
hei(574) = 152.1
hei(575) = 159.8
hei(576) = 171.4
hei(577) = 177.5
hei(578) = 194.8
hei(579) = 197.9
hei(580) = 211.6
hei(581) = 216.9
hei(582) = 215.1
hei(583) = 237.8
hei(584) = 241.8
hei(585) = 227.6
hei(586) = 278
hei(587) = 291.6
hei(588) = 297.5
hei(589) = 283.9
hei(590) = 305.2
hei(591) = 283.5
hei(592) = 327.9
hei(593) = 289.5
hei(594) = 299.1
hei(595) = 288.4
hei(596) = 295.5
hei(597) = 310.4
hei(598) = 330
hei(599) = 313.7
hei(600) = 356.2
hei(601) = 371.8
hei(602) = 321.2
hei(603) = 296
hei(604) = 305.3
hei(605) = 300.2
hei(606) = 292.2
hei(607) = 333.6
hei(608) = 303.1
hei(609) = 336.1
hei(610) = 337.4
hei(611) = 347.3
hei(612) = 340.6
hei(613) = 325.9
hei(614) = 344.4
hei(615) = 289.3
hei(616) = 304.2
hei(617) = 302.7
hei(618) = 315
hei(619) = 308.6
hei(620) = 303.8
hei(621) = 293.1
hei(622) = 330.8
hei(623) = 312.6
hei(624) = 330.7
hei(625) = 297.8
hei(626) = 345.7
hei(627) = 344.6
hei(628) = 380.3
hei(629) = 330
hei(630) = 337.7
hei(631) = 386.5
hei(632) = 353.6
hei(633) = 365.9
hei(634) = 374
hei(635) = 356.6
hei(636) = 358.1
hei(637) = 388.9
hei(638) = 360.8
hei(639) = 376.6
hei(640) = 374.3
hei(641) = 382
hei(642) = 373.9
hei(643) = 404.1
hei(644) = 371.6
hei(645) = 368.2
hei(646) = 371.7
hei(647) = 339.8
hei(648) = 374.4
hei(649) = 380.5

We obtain 2.0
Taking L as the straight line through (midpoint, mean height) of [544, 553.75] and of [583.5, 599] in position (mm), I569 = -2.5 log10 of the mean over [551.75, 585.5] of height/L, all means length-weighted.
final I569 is 0.41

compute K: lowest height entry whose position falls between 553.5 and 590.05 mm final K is 139.7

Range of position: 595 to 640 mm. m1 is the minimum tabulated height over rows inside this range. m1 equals 288.4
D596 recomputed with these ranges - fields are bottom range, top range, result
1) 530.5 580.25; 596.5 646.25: 1.53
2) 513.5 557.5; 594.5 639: 1.18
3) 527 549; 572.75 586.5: 0.69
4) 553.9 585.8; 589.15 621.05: 1.73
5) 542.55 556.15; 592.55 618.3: 1.30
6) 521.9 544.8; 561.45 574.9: 0.51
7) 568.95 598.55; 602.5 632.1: 1.38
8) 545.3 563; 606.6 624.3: 1.47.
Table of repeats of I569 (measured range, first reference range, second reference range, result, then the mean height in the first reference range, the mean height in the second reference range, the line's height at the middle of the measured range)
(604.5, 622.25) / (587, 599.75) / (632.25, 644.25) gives 0.057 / 303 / 374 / 334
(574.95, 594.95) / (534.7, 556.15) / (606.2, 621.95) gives 0.193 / 264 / 319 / 296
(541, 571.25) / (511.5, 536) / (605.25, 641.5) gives 0.440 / 302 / 338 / 314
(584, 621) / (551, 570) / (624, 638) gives -0.093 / 181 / 355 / 285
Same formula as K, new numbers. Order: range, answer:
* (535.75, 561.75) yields 179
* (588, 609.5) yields 283.5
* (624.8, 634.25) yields 297.8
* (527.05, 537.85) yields 277.5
